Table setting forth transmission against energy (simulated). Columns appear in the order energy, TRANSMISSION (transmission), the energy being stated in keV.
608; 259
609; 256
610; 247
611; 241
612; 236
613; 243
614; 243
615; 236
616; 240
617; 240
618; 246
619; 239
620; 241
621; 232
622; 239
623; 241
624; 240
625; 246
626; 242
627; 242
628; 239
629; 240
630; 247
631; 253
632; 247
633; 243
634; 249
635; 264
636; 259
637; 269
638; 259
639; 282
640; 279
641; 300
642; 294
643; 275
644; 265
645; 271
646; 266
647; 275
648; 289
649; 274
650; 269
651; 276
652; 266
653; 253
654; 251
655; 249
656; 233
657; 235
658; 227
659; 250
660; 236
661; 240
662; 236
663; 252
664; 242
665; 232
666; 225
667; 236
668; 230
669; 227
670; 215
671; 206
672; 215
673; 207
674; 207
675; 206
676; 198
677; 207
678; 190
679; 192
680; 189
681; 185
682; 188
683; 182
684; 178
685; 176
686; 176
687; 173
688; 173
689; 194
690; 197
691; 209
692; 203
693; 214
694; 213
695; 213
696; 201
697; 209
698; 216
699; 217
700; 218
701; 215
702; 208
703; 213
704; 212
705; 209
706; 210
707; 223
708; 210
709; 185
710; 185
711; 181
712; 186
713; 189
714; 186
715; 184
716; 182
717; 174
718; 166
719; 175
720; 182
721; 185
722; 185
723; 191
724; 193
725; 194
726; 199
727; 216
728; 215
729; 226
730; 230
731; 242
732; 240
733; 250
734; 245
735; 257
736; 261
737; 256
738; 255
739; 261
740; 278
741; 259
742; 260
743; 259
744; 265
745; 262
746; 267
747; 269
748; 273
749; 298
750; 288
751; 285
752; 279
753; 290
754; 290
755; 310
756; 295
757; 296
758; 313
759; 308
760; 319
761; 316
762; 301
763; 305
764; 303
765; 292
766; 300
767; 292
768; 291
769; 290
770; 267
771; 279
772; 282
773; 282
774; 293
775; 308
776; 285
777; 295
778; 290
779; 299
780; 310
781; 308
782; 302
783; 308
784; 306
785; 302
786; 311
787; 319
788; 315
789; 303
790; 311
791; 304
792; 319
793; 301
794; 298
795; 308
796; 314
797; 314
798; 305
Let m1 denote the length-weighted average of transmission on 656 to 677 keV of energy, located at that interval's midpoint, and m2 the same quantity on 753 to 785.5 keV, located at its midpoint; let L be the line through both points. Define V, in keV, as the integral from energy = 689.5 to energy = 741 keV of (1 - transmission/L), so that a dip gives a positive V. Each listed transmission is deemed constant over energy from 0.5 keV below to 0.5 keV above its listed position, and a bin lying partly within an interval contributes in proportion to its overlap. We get 9.6 keV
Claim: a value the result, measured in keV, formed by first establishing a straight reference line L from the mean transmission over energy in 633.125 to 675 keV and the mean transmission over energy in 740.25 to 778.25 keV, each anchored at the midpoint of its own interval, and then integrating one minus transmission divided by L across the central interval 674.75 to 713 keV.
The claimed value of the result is 9.5 keV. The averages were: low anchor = 250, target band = 199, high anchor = 288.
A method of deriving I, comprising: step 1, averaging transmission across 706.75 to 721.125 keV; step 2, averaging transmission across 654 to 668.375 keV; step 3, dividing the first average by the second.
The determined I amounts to 0.8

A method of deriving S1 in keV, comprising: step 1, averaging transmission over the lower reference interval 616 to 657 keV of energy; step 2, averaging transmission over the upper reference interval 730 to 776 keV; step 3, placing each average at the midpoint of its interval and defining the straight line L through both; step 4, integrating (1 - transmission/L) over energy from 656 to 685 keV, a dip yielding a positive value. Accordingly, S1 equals 5.31 keV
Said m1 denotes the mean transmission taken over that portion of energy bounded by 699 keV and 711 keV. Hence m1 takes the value 207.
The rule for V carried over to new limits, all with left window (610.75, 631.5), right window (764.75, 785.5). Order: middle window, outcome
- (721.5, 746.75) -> 3.7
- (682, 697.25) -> 4.1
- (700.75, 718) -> 4.8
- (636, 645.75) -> -1.1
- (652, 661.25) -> 0.4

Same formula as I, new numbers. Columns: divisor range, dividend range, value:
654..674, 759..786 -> 1.29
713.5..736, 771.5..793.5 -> 1.46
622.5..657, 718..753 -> 0.93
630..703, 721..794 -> 1.20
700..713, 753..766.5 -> 1.49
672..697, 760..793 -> 1.54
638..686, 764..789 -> 1.26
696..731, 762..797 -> 1.50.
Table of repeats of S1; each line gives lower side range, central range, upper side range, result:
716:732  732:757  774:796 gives -3.9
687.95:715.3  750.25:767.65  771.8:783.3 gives -1.6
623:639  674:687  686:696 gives 1.1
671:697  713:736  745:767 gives 4.2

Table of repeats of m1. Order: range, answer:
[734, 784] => 287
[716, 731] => 196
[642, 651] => 274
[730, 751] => 262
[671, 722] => 196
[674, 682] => 196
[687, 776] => 241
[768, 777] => 287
